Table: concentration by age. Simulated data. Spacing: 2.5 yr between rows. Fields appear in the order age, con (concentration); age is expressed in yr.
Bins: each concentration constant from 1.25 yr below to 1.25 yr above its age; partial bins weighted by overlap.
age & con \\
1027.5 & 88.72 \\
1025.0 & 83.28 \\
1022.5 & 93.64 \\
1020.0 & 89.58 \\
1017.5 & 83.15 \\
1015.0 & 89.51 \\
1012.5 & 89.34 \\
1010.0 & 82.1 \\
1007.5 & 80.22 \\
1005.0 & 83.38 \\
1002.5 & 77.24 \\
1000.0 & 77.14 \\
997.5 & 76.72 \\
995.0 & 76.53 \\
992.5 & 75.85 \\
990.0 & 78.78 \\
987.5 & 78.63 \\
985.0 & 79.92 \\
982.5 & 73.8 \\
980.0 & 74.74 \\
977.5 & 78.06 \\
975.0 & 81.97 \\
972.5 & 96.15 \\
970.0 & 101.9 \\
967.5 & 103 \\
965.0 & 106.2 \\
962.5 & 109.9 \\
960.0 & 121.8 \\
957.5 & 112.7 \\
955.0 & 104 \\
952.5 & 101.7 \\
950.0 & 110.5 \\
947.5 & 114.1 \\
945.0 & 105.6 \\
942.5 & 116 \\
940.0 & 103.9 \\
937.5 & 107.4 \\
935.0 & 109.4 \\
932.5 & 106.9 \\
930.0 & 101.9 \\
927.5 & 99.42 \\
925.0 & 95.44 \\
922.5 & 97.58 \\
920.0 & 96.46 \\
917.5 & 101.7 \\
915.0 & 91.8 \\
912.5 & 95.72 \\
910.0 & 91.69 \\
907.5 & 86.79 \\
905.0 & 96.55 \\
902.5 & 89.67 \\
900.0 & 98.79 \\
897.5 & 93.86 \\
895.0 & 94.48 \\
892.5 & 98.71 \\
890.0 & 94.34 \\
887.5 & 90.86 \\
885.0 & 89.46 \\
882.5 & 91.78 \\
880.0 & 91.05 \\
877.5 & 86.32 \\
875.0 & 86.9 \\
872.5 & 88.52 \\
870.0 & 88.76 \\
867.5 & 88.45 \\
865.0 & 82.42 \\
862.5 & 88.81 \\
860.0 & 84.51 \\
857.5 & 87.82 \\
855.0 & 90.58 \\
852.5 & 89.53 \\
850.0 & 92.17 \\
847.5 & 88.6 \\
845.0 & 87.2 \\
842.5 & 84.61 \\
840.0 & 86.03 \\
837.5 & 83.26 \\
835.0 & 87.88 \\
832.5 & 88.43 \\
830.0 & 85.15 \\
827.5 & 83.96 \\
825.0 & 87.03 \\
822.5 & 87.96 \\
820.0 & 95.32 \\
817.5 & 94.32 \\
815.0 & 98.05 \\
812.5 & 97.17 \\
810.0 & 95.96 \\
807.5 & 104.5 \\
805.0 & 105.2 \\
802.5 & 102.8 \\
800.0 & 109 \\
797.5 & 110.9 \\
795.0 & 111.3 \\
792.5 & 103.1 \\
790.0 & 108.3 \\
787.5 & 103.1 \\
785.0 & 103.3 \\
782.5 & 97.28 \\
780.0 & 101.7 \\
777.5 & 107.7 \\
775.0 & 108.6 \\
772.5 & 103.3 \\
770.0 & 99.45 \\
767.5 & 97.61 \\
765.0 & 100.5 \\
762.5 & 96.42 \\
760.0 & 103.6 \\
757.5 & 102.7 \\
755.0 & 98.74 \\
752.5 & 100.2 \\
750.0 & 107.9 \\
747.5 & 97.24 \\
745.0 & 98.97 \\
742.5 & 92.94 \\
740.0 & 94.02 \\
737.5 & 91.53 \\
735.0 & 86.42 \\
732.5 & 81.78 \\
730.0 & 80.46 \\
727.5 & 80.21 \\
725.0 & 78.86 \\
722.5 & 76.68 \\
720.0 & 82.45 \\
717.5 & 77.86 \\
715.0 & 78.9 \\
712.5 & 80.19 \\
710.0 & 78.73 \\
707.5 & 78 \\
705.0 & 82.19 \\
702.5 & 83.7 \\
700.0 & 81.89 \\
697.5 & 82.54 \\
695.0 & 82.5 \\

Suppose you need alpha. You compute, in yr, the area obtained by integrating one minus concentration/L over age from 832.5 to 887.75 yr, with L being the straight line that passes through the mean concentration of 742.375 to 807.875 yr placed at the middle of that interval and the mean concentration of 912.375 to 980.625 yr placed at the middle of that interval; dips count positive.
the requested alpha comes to 7.84 yr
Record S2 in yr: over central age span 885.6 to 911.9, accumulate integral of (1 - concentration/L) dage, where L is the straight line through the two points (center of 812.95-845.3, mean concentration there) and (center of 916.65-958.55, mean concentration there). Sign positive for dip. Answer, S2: 1.48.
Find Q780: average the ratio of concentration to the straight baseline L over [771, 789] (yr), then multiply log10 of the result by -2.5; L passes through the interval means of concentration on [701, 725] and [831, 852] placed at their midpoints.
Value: -0.23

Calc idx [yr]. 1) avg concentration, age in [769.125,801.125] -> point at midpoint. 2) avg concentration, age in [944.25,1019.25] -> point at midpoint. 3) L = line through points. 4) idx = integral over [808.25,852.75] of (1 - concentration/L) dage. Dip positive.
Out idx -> 5.3 yr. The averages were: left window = 105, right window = 90.7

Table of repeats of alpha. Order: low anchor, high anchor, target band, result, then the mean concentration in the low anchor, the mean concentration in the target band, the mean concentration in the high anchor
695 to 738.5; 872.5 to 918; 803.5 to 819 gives -2.12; 81.3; 99.2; 92.5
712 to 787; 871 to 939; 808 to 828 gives 0.26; 93.8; 93.2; 95.3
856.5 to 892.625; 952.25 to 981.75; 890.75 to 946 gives -3.13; 89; 99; 98.8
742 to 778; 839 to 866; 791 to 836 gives -1.86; 101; 97.2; 87.5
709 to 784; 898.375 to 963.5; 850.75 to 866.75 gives 1.82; 92.8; 87.5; 103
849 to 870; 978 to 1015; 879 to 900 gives -1.79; 88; 93.4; 79.2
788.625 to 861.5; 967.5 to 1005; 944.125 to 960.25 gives -4.87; 94.2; 109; 81.4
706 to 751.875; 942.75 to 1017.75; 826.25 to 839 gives 0.34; 85.9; 85.7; 91.3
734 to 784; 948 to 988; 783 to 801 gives -1.38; 99.4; 107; 96.6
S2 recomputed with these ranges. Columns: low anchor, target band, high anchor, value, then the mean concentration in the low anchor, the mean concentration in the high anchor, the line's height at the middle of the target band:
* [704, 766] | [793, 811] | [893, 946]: -2.5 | 89.1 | 99.1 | 92.7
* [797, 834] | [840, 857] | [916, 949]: 1.7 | 96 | 104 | 98.3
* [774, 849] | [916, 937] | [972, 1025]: -3.3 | 96.9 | 81.6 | 87.5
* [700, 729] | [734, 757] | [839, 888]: -4.3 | 79.9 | 88.2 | 81.6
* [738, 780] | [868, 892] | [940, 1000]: 1.7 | 100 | 94.5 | 97.1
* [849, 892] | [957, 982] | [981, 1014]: -4.9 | 89.1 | 79.2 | 81.4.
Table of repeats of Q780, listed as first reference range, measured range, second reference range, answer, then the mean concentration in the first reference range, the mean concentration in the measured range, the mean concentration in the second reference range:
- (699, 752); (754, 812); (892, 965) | -0.147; 85.5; 103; 102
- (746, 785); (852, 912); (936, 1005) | 0.078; 102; 90.5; 94.1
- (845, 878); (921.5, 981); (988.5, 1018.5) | -0.225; 88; 103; 80.8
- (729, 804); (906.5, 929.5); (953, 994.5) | -0.013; 100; 95.5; 92.2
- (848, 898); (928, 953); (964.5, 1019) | -0.240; 89.9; 108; 83.6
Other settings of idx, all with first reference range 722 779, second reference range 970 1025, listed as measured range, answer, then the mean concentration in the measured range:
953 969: -4.7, 109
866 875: 0.1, 88.2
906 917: -0.7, 92.3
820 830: 0.4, 87.3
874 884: -0.1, 89.1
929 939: -2.4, 106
